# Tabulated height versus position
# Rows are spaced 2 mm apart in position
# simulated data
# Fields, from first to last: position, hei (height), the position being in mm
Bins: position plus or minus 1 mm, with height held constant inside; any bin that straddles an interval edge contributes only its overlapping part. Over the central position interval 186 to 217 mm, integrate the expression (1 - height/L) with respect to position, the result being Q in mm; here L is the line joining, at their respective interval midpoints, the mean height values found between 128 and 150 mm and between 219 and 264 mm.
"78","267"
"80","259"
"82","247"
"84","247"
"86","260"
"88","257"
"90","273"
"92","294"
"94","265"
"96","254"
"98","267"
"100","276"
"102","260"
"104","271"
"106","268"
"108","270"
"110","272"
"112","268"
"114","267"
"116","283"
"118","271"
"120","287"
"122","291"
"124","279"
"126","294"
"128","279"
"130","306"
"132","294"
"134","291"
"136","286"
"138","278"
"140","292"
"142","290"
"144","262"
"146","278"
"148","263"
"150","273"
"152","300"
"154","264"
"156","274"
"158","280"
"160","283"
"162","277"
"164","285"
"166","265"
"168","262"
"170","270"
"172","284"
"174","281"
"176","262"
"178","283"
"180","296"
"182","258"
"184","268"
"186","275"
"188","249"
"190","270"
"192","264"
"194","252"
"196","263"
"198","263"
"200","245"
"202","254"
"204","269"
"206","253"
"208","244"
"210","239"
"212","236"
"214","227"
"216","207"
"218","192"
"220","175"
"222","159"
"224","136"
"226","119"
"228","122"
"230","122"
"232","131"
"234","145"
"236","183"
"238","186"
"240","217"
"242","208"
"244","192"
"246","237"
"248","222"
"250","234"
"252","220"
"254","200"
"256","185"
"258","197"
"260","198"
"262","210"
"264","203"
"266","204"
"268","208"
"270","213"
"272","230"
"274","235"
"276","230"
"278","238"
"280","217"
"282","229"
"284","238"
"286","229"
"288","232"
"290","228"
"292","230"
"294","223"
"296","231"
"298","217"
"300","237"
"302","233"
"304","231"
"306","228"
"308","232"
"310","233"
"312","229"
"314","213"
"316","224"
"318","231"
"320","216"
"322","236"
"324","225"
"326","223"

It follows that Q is -3.9 mm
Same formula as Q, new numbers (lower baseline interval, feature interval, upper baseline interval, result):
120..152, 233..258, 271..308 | 4.39 mm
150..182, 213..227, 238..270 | 3.68 mm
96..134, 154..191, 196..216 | -2.18 mm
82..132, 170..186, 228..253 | -3.32 mm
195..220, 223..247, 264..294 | 6.84 mm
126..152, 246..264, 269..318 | 2.43 mm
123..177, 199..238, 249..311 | 9.01 mm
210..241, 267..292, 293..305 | -1.59 mm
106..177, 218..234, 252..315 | 6.75 mm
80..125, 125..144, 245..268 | -2.34 mm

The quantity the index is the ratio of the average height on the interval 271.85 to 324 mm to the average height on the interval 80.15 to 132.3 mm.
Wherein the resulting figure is 0.84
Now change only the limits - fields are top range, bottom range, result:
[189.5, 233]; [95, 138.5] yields 0.76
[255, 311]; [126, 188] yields 0.80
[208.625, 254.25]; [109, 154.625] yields 0.67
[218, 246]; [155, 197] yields 0.61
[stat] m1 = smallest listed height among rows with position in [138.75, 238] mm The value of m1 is 119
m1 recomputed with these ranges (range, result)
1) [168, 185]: 258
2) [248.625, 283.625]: 185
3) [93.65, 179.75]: 254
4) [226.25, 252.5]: 122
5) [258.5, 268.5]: 198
